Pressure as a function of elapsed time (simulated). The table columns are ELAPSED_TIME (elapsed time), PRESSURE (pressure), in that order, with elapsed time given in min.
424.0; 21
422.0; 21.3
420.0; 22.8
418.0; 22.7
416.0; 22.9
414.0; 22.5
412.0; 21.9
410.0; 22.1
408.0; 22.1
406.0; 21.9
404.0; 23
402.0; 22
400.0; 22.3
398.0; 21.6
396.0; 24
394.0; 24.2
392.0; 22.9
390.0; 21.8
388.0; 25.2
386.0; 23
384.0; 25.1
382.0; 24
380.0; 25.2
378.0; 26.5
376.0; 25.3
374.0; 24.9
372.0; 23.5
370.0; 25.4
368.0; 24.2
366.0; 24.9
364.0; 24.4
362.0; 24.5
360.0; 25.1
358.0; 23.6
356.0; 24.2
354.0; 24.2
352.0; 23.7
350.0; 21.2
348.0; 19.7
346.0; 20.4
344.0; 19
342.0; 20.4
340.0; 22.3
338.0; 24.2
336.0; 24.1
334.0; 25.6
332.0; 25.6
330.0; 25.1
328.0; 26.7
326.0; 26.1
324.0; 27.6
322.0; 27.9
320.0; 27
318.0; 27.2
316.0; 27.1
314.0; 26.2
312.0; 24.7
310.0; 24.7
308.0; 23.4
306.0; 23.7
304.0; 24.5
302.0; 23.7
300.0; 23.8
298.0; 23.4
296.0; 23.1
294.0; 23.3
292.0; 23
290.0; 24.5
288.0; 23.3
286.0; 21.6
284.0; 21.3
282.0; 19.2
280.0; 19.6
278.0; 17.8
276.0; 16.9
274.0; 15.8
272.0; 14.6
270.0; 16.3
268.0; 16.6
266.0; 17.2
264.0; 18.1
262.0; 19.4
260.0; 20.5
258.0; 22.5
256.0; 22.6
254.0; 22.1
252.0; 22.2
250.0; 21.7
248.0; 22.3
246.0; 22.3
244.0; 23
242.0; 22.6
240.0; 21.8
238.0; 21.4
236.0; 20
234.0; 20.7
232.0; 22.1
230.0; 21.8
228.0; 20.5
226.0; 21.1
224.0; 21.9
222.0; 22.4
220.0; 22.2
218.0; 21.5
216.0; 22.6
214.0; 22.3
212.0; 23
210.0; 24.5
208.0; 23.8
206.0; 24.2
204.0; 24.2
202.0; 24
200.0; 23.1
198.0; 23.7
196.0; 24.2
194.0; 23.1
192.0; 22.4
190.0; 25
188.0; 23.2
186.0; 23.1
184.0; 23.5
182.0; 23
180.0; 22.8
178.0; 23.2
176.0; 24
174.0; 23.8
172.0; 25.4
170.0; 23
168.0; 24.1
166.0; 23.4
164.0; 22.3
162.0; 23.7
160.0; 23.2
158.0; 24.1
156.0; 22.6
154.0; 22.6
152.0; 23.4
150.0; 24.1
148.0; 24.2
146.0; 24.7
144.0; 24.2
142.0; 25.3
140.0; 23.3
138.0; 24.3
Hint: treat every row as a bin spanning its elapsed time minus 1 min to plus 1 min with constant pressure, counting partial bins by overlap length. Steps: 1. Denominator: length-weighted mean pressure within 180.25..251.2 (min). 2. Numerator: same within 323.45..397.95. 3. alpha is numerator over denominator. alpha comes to 1.1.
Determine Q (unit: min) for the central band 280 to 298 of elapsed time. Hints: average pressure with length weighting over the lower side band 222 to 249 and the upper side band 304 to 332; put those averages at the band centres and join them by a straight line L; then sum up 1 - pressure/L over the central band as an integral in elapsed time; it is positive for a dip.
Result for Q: 1.6 min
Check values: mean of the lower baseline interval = 21.7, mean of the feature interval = 22.3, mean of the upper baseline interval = 25.9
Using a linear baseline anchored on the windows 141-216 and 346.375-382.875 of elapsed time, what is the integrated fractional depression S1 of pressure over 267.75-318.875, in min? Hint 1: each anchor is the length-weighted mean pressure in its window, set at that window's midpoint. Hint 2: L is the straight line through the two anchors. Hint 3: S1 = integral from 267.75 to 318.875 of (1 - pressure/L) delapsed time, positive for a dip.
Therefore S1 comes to 4.2 min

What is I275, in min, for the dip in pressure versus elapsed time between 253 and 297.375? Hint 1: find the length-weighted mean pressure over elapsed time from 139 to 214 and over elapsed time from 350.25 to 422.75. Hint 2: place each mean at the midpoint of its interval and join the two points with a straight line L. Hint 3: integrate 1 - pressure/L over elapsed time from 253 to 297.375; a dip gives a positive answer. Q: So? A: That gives 6.78 min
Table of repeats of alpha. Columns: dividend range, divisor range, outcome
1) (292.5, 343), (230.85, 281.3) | 1.24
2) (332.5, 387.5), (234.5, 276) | 1.18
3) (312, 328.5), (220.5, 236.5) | 1.26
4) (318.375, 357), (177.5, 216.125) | 1.02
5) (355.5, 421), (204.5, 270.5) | 1.10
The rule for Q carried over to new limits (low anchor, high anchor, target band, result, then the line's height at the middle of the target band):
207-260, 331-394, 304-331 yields -3.2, 23.1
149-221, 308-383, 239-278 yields 6.6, 23.9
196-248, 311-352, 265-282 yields 4.6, 23.4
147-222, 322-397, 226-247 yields 1.8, 23.6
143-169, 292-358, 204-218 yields 0.3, 23.8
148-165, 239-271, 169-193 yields -0.9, 22.7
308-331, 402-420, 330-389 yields 1.8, 24.6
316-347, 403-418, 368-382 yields -0.9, 23.4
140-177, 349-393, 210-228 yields 1.3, 23.9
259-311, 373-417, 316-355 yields -4.0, 22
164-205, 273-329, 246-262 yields 1.1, 23.5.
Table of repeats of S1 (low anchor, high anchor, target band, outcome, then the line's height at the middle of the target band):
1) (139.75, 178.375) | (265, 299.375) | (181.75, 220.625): -1.6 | 22.4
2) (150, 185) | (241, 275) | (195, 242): -2.1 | 21.5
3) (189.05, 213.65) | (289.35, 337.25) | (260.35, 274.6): 4.3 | 24.5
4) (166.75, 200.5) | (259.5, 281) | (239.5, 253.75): -2.4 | 19.1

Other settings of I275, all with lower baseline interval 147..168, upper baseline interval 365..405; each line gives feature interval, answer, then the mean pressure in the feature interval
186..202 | 0.0 min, 23.5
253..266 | 1.7 min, 20.6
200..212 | -0.2 min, 24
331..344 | 0.3 min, 23.3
